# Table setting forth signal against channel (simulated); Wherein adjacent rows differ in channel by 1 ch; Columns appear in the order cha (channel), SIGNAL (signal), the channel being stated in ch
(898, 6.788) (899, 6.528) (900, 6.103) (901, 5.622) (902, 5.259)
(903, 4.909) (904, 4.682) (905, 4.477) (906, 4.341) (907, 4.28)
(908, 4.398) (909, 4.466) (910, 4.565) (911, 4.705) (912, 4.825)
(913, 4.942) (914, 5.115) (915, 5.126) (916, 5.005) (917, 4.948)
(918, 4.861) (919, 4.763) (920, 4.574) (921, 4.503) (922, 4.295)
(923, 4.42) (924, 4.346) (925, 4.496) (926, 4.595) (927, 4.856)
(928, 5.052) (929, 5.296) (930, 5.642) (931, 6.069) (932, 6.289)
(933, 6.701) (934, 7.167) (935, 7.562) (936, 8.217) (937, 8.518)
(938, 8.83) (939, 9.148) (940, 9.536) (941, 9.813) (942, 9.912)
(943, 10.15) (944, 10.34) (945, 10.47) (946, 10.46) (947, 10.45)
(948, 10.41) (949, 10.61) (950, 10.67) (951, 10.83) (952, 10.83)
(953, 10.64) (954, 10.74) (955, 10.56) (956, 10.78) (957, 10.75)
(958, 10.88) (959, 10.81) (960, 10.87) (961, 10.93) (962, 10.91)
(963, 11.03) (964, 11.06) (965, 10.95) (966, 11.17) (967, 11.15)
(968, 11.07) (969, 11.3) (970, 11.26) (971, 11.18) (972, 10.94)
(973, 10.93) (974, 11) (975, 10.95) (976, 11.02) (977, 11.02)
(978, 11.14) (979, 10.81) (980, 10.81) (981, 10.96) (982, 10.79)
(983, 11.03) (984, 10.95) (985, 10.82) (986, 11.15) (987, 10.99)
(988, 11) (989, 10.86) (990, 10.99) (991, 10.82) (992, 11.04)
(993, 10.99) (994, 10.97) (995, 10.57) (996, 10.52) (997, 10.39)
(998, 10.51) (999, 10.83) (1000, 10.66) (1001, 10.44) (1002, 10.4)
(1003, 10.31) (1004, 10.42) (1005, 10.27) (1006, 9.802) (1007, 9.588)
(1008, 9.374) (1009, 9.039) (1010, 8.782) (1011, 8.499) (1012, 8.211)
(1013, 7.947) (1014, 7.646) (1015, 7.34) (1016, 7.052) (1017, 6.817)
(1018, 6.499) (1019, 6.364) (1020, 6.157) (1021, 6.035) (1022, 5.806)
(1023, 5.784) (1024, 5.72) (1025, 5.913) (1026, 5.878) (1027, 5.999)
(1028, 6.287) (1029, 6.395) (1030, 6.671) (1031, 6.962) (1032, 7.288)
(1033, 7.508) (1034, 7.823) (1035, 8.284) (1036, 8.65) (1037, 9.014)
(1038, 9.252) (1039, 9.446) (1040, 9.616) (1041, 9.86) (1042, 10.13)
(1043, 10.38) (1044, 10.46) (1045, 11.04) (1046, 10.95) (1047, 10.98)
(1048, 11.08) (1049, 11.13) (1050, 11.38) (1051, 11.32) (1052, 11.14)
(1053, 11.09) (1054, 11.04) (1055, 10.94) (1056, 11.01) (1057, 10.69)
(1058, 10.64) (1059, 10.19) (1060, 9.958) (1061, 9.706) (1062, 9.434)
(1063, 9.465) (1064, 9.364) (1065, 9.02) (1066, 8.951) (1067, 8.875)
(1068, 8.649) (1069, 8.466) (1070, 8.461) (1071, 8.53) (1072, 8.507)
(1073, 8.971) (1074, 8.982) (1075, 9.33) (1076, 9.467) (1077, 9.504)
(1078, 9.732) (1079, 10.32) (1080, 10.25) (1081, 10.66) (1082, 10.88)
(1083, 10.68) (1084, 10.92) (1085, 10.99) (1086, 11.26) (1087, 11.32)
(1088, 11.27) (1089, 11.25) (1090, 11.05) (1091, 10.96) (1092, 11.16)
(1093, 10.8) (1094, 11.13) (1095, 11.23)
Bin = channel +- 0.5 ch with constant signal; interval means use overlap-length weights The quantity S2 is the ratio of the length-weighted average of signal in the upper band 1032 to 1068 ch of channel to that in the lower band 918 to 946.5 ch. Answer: 1.43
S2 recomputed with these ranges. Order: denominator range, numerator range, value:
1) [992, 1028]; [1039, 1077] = 1.17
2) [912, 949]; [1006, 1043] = 1.11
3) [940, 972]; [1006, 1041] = 0.70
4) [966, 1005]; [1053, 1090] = 0.92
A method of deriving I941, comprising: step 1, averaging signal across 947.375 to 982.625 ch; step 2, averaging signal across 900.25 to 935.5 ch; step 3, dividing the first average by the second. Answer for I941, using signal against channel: 2.2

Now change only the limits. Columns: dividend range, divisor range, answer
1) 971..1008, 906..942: 1.85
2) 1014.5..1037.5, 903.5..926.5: 1.46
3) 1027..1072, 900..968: 1.24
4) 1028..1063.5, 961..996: 0.88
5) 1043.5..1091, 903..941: 1.82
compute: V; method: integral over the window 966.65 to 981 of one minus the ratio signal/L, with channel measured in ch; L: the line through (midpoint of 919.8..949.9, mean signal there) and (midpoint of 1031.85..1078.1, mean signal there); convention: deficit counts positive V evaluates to -4.9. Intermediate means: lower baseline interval 7.5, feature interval 11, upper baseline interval 9.71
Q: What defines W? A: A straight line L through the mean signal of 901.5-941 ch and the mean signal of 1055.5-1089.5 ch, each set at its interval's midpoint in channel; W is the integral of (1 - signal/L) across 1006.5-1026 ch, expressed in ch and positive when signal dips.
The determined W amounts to 2.3 ch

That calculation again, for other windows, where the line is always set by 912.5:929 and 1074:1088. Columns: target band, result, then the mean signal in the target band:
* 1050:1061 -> -1.5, 10.8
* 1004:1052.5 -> 0.7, 8.43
